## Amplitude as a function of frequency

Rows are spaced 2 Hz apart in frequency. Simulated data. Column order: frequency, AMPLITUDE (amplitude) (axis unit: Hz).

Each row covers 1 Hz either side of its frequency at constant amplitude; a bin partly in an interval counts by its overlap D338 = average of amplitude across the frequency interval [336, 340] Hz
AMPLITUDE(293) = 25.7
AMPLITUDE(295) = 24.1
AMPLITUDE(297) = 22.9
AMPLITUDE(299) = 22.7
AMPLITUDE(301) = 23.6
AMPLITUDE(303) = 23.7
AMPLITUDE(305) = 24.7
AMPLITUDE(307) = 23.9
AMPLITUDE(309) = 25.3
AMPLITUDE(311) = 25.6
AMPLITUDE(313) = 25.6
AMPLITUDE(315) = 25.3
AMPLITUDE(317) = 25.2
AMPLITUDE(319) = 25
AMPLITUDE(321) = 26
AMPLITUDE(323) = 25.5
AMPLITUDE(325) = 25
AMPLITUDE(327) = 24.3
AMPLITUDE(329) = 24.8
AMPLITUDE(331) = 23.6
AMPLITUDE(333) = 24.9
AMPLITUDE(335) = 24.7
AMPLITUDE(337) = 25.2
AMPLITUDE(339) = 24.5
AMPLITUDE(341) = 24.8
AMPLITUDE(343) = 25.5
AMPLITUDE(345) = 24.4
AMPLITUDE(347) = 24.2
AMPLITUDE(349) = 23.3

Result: 24.9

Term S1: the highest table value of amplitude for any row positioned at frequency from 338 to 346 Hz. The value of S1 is 25.5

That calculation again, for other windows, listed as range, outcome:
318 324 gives 26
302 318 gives 25.6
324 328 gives 25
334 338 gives 25.2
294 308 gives 24.7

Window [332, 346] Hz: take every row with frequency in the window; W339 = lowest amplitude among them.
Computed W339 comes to 24.4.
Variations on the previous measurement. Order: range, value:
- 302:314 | 23.7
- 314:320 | 25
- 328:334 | 23.6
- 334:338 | 24.7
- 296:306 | 22.7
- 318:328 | 24.3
